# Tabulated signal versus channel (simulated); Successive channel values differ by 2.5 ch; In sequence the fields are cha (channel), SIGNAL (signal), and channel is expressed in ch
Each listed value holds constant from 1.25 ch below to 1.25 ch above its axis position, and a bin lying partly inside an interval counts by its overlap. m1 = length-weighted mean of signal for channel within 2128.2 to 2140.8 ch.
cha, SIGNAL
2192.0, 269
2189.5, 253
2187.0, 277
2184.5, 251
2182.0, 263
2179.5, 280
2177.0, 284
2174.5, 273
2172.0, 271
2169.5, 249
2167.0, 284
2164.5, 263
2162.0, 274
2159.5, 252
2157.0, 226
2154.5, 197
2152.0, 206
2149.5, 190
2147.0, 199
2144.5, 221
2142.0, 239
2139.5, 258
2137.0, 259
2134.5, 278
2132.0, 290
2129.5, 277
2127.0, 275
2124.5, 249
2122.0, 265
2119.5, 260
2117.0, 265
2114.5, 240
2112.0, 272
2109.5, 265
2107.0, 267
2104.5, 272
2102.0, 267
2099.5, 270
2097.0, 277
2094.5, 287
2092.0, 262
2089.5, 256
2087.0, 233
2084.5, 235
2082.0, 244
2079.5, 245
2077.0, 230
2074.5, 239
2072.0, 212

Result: 272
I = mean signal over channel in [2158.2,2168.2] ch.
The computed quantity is 268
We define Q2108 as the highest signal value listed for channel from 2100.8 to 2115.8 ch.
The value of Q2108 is 272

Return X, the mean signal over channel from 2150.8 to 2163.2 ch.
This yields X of 231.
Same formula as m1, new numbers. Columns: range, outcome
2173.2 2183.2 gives 275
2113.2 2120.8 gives 255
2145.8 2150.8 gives 195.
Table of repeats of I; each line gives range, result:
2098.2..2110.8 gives 268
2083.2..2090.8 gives 241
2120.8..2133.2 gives 271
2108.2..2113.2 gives 268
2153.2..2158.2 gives 211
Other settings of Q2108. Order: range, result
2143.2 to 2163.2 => 274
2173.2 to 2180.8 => 284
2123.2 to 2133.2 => 290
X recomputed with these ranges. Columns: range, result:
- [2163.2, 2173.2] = 267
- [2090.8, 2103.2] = 273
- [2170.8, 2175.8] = 272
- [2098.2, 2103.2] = 269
